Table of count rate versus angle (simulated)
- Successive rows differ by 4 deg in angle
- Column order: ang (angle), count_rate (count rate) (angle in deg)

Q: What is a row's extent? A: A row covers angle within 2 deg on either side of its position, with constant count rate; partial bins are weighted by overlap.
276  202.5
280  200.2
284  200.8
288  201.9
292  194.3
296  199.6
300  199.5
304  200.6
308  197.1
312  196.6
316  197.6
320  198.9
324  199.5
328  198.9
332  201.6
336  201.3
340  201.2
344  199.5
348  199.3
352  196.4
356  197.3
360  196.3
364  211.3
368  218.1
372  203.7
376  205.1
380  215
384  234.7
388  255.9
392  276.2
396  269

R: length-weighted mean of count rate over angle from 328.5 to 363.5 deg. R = 200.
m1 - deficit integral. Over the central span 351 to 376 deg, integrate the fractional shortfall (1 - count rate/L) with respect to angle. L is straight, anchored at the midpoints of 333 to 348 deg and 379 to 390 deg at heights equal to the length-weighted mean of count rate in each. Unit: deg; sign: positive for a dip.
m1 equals 1.7 deg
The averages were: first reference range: 201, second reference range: 237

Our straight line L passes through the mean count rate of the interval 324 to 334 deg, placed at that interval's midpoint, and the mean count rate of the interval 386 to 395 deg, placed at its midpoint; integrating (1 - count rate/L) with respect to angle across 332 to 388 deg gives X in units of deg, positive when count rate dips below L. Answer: 6.1 deg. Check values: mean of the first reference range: 200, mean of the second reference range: 266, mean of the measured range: 208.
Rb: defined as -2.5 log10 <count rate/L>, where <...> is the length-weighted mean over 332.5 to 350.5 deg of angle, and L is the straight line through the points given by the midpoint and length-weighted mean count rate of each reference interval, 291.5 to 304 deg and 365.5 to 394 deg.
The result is 0.077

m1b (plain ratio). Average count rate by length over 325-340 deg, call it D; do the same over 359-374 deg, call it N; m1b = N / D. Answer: 1.04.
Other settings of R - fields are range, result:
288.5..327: 198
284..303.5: 199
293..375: 201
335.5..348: 200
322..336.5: 200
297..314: 199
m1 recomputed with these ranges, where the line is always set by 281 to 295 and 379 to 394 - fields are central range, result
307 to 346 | 3.3 deg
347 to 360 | 1.9 deg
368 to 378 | 1.4 deg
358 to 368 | 1.2 deg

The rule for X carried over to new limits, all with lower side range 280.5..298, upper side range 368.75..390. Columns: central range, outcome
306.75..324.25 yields 0.7 deg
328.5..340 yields 0.5 deg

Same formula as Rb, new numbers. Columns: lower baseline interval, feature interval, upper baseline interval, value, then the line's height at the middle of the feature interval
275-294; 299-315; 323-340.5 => 0.01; 200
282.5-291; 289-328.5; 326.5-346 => 0.01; 201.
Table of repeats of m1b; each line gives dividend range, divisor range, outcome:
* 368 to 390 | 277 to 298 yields 1.11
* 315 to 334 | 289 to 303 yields 1.01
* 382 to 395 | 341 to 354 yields 1.29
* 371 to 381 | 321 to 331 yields 1.04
